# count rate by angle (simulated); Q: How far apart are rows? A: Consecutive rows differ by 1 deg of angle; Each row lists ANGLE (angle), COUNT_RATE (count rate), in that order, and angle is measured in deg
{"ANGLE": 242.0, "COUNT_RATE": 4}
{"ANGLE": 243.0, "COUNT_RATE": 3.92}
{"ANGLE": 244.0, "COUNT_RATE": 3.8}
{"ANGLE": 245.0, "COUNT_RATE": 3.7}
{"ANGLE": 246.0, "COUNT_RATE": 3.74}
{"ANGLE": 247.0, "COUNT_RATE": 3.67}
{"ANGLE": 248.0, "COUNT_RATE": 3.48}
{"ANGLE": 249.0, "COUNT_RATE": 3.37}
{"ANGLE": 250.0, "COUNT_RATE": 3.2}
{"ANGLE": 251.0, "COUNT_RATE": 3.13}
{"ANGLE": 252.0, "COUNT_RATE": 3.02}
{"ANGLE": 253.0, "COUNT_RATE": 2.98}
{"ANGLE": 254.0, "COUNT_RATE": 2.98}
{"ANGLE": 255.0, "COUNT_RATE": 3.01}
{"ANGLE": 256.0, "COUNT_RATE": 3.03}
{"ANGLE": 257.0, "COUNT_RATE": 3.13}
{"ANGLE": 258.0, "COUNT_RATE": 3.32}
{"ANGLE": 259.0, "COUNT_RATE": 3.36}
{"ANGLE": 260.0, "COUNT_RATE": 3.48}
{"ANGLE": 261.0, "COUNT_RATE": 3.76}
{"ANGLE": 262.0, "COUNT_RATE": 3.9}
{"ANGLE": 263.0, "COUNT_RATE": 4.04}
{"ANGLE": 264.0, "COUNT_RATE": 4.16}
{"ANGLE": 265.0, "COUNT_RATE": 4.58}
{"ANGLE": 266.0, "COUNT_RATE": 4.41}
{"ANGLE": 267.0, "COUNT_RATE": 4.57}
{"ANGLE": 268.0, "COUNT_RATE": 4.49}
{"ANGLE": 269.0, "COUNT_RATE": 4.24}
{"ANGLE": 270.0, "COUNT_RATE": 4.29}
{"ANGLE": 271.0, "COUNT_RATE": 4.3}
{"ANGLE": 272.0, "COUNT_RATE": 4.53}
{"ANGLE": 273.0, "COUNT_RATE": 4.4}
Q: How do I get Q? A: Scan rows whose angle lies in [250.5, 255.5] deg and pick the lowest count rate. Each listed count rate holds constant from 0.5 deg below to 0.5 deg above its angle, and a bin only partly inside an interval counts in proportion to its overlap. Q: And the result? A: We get 2.98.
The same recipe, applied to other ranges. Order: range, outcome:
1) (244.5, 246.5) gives 3.7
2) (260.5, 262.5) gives 3.76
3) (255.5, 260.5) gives 3.03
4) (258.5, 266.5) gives 3.36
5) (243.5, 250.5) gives 3.2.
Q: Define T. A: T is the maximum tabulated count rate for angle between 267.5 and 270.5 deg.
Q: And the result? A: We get 4.49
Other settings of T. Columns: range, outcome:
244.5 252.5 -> 3.74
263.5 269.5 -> 4.58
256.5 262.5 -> 3.9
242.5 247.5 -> 3.92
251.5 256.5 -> 3.03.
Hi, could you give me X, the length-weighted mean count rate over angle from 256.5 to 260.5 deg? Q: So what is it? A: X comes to 3.32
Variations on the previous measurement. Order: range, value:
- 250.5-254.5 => 3.03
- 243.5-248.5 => 3.68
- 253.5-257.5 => 3.04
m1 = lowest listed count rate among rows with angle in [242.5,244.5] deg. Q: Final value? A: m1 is 3.8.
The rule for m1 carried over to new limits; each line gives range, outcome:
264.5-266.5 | 4.41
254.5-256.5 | 3.01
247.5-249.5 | 3.37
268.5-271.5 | 4.24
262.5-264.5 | 4.04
